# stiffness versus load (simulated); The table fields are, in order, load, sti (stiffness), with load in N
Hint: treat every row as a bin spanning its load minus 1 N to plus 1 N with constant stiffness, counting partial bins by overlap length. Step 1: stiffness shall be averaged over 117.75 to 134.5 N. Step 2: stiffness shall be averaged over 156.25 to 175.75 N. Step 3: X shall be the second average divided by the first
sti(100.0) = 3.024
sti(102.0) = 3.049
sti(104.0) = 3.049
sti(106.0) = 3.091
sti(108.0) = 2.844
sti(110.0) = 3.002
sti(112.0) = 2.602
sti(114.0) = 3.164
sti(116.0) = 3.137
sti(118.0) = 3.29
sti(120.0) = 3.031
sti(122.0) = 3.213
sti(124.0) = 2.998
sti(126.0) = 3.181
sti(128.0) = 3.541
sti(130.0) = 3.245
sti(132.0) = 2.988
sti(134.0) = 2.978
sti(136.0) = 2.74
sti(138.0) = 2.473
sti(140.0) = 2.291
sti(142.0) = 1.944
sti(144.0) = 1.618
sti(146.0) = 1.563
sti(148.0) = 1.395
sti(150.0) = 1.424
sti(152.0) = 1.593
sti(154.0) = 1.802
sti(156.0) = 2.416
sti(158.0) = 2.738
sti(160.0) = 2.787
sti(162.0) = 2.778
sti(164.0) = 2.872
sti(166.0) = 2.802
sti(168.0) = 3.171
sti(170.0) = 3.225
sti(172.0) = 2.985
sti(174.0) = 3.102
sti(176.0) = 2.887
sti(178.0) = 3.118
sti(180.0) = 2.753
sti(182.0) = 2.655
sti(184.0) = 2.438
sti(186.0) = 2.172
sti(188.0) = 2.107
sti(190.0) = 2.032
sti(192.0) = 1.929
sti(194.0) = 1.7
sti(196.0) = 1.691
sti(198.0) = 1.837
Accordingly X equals 0.9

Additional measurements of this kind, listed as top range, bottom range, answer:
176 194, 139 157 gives 1.34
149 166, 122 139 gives 0.77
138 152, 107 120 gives 0.58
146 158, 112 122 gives 0.58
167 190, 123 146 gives 1.03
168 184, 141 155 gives 1.82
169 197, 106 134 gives 0.80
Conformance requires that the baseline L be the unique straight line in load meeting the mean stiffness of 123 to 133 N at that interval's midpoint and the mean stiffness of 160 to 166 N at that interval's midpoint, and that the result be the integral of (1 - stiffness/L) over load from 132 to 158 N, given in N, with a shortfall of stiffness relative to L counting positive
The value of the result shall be 8.0 N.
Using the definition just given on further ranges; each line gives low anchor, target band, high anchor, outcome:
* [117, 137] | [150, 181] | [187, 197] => -4.40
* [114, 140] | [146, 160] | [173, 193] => 4.29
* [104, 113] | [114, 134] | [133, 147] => -4.70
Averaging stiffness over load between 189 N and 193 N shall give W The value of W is 1.98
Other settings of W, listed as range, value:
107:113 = 2.82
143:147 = 1.59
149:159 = 1.99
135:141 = 2.5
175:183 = 2.85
